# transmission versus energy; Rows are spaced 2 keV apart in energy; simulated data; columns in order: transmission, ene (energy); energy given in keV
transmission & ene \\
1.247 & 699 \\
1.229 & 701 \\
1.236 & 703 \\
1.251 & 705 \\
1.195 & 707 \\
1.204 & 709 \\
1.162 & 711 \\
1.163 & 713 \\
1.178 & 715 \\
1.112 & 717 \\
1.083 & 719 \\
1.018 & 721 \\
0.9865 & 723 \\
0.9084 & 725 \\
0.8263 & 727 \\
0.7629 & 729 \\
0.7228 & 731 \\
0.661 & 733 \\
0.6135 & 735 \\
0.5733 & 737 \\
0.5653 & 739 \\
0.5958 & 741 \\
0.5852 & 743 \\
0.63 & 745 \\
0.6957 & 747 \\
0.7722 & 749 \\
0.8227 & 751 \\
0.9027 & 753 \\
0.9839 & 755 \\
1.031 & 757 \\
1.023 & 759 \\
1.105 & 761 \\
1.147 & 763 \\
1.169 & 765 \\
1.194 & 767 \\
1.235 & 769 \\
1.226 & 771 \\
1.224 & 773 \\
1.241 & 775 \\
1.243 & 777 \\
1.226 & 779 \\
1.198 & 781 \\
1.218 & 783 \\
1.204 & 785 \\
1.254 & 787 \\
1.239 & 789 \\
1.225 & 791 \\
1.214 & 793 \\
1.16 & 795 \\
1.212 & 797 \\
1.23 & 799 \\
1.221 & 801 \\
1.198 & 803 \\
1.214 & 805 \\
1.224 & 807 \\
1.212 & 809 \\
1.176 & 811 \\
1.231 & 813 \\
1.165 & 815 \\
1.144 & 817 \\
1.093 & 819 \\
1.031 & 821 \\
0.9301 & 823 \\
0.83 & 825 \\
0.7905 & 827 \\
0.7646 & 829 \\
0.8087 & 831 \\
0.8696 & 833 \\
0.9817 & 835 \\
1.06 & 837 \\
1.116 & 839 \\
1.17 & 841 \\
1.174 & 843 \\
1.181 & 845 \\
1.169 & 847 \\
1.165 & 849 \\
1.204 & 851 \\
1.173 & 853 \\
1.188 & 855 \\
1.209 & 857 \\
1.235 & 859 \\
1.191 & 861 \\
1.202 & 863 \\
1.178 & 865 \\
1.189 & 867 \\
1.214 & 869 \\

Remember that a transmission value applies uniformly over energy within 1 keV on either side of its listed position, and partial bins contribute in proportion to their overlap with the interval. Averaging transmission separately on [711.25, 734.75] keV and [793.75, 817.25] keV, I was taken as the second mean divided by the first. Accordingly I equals 1.27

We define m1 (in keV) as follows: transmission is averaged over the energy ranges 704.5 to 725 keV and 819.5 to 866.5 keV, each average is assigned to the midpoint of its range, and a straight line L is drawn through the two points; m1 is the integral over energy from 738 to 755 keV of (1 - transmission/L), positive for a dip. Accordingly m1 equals 6.1 keV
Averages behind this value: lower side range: 1.12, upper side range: 1.07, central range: 0.713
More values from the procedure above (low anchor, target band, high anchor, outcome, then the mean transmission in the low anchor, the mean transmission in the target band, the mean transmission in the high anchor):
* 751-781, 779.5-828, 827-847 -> -3.8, 1.13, 1.15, 1.01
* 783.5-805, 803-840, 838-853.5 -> 4.7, 1.22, 1.04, 1.17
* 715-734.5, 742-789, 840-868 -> -3.0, 0.905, 1.06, 1.19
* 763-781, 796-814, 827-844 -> -2.0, 1.21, 1.21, 0.981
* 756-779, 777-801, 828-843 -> -2.3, 1.17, 1.22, 0.981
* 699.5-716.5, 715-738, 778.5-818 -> 6.6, 1.2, 0.857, 1.21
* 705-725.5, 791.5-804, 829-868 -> -1.0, 1.11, 1.21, 1.12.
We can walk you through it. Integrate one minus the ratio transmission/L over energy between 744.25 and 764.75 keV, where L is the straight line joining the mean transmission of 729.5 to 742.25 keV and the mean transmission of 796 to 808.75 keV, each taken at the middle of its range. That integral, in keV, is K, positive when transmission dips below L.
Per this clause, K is -3.24 keV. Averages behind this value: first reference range 0.627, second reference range 1.22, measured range 0.924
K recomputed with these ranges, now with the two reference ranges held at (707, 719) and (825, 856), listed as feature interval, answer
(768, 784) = -1.8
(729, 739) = 4.3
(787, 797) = -1.1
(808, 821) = -1.1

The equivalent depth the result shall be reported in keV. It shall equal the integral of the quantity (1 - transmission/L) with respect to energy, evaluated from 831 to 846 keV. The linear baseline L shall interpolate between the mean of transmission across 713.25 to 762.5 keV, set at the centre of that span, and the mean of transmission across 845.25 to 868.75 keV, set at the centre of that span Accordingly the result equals 1.0 keV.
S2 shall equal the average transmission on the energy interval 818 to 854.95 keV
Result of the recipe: 1.03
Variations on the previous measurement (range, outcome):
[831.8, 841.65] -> 1.03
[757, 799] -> 1.19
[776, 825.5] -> 1.18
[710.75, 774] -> 0.925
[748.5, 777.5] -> 1.09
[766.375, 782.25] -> 1.22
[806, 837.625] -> 1.02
